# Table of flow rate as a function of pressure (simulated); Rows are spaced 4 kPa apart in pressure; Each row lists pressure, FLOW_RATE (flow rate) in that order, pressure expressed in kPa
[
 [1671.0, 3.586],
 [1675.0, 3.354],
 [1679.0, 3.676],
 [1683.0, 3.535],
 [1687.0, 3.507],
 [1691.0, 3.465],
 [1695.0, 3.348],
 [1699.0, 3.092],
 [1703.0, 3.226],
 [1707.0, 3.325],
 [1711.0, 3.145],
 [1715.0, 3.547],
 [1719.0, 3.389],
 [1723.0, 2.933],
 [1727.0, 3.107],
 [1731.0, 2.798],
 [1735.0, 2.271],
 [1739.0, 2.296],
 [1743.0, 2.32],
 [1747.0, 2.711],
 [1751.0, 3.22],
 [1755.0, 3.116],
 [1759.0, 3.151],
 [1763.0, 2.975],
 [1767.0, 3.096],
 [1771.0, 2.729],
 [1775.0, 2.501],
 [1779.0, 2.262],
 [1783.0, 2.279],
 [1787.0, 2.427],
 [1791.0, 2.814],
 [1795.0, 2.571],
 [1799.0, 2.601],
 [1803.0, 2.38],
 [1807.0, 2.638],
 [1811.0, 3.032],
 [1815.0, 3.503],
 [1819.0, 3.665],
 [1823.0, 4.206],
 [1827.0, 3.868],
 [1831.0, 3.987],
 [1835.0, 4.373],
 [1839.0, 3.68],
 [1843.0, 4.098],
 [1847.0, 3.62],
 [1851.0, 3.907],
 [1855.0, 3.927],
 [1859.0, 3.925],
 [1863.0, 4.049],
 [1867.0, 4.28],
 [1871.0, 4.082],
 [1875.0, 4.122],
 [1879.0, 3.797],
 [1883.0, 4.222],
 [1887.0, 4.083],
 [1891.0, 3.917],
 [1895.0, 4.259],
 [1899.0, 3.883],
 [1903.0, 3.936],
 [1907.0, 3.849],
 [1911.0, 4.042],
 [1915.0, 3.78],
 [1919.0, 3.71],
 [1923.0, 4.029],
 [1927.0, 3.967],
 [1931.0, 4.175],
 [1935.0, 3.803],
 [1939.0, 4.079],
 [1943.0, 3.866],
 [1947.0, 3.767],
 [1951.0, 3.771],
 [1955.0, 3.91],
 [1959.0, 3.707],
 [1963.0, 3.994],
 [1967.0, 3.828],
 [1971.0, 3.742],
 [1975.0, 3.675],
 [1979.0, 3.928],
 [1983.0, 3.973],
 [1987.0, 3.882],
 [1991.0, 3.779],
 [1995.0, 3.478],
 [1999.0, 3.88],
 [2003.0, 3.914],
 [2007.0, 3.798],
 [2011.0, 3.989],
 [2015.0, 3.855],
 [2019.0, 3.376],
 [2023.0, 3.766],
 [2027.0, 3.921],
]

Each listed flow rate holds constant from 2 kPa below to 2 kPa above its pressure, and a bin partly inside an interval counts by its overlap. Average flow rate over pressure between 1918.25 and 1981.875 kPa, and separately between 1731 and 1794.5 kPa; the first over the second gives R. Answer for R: 1.4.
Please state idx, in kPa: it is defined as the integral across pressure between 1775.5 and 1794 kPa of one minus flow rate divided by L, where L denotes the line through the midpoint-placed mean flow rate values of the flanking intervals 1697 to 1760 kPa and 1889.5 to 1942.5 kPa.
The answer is 4.60 kPa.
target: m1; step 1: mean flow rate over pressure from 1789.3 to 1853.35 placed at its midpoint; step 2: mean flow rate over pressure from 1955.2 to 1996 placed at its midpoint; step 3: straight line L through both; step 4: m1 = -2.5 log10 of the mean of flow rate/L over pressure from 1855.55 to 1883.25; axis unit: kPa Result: -0.14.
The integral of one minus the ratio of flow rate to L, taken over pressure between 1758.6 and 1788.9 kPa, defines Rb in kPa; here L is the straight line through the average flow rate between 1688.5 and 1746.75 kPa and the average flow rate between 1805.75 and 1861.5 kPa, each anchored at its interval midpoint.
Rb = 6.4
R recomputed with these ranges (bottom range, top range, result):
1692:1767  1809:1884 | 1.30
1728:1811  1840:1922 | 1.49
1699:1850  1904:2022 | 1.25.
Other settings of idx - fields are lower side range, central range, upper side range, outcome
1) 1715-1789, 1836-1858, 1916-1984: -3.8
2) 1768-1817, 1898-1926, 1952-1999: -4.0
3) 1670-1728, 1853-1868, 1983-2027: -1.9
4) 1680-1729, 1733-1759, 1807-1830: 5.5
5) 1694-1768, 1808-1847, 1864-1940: -2.4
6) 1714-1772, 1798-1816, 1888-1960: 2.5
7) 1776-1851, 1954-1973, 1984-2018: -0.7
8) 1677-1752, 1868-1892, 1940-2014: -3.3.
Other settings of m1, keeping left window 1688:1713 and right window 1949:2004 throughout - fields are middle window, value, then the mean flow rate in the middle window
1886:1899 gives -0.11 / 4.06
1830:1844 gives -0.14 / 4.03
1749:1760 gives 0.07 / 3.16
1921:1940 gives -0.08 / 4.01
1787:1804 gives 0.32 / 2.58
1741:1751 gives 0.26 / 2.66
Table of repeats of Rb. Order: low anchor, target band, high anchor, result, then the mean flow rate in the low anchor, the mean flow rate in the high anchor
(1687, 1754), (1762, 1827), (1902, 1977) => 8.5 kPa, 3.03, 3.87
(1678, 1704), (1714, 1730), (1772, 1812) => -0.3 kPa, 3.4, 2.54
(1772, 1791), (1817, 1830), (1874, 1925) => -4.1 kPa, 2.43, 3.97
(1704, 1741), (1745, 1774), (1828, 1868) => 2.6 kPa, 2.99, 3.97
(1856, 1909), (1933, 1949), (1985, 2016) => 0.2 kPa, 4.03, 3.82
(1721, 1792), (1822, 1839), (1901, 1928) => -4.1 kPa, 2.72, 3.9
